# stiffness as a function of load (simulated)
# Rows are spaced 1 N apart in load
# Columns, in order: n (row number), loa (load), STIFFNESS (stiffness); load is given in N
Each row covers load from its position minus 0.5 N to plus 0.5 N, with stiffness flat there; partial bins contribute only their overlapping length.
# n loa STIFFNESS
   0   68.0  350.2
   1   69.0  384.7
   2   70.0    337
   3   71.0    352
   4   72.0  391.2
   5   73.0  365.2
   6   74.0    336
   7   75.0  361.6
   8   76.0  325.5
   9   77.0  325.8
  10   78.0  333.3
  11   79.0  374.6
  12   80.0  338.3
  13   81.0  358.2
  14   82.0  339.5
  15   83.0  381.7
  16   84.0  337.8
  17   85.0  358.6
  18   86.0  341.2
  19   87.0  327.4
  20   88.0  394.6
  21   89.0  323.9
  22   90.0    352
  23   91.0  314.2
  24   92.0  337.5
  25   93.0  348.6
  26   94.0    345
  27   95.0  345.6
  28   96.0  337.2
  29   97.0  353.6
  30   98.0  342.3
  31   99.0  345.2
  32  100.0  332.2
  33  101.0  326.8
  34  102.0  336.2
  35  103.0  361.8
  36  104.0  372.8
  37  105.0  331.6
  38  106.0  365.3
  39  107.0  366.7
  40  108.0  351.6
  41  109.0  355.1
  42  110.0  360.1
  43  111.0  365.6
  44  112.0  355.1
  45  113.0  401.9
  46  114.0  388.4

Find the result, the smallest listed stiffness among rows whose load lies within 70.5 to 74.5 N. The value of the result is 336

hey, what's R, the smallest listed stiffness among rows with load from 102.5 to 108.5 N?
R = 331.6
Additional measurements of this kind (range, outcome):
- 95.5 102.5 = 326.8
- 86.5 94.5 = 314.2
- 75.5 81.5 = 325.5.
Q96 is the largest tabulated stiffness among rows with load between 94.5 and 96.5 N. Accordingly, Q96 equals 345.6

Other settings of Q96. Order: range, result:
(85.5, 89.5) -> 394.6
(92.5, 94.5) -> 348.6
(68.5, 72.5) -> 391.2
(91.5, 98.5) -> 353.6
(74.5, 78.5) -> 361.6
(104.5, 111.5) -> 366.7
